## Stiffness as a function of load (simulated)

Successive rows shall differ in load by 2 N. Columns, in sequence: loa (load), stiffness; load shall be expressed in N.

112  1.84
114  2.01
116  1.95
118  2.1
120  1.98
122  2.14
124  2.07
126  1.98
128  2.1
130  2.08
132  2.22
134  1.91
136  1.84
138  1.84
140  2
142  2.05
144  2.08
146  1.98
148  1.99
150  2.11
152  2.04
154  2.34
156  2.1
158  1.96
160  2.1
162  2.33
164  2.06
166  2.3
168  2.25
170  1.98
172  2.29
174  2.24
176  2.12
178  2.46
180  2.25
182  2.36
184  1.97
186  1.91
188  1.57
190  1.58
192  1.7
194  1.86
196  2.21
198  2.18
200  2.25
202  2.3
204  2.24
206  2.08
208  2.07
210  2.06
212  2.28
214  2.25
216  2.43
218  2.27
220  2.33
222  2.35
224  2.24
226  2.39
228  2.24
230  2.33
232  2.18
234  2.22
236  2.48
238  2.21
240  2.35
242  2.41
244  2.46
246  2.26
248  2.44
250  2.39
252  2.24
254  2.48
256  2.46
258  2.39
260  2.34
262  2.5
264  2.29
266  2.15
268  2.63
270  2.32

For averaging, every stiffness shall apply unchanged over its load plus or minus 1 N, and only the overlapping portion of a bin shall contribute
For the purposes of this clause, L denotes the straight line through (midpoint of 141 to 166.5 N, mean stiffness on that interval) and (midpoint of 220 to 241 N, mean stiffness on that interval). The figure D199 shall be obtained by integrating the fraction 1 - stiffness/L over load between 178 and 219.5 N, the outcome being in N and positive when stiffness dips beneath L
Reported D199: 2.2 N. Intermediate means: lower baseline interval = 2.11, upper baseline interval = 2.3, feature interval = 2.1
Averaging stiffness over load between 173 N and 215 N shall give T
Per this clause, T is 2.09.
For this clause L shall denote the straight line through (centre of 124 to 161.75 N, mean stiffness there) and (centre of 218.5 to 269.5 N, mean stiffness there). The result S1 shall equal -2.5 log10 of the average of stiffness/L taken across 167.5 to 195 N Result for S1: 0.06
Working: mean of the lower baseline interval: 2.05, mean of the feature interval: 2.03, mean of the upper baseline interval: 2.35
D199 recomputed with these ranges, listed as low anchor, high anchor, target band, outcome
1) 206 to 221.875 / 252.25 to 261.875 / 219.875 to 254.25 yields 0.00 N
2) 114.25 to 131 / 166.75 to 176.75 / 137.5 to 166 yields 0.60 N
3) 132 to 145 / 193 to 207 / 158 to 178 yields -1.21 N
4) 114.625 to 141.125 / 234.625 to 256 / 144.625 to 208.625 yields 1.87 N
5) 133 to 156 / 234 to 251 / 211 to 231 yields -0.18 N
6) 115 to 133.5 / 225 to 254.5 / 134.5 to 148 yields 0.90 N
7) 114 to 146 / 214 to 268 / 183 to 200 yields 2.36 N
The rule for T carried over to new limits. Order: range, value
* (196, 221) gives 2.23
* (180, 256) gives 2.21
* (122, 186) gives 2.11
